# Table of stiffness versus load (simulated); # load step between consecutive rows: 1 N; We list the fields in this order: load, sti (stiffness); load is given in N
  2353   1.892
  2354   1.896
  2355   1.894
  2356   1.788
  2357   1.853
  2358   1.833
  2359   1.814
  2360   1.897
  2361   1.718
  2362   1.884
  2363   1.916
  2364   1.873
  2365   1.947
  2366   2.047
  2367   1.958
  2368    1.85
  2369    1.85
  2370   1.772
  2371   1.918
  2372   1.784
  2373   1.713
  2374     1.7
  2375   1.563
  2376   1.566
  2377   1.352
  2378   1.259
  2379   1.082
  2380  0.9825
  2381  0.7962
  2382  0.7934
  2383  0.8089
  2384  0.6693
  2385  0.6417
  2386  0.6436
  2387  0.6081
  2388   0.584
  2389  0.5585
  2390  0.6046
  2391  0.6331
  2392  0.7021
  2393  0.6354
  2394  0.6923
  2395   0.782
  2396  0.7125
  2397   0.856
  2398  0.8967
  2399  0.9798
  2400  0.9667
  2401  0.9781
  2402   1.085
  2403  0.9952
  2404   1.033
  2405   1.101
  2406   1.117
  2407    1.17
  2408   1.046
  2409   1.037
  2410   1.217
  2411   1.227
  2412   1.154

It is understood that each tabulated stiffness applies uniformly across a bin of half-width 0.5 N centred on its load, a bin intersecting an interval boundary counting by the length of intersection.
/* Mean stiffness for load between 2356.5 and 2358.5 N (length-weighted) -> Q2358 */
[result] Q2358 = 1.84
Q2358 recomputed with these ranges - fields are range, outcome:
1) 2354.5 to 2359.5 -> 1.84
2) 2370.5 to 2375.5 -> 1.74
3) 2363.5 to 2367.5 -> 1.96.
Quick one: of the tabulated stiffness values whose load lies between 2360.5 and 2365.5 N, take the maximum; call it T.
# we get 1.947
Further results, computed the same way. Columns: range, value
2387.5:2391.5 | 0.6331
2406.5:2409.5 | 1.17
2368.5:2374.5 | 1.918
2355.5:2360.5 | 1.897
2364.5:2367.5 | 2.047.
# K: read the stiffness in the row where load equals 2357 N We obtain 1.853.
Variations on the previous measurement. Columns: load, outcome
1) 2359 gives 1.814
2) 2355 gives 1.894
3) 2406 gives 1.117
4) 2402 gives 1.085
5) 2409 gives 1.037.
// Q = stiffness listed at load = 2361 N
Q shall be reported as 1.718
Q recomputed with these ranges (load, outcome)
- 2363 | 1.916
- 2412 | 1.154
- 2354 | 1.896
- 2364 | 1.873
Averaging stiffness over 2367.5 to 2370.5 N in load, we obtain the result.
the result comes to 1.82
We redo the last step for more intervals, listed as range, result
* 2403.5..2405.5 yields 1.07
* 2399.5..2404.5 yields 1.01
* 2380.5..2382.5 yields 0.795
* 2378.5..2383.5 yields 0.893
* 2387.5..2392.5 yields 0.616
